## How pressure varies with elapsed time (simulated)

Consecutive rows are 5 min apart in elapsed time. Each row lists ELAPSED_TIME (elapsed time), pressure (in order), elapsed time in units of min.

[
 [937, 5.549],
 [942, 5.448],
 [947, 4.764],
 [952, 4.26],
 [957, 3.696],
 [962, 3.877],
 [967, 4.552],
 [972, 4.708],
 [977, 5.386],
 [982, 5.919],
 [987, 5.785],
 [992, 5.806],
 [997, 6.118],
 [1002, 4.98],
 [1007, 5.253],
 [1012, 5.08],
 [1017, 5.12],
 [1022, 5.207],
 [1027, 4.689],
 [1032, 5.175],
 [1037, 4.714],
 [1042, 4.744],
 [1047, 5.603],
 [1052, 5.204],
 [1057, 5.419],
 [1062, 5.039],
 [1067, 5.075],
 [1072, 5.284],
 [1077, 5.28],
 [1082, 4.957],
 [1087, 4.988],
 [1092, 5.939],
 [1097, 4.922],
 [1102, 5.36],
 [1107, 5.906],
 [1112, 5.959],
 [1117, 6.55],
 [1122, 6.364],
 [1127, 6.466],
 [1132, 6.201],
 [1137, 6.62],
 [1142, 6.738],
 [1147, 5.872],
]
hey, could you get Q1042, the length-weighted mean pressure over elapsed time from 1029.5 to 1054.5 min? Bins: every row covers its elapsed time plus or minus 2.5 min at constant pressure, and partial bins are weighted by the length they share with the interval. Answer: 5.09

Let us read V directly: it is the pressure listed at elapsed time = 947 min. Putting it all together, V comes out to 4.764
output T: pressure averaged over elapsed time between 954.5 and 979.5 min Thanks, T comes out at 4.44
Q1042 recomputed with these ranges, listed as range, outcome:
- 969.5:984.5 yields 5.34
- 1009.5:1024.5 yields 5.14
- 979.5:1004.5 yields 5.72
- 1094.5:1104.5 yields 5.14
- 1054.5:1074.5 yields 5.2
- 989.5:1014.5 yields 5.45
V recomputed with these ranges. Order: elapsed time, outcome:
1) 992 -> 5.806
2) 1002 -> 4.98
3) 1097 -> 4.922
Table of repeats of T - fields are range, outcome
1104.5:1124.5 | 6.19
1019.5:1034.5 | 5.02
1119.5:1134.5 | 6.34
